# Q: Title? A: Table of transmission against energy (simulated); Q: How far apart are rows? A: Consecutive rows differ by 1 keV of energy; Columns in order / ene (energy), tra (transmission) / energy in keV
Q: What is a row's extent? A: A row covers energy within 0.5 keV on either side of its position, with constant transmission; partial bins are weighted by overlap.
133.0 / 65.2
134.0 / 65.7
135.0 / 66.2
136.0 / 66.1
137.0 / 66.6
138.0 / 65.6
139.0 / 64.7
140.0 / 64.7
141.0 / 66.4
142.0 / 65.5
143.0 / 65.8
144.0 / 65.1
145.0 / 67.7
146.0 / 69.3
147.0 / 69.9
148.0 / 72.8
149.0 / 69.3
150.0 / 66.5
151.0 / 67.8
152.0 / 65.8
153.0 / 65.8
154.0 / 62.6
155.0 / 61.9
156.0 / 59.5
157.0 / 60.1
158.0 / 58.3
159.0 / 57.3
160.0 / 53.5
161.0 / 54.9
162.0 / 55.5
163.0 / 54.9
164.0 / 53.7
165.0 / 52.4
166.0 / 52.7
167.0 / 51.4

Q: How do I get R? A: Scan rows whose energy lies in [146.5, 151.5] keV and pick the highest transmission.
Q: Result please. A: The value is 72.8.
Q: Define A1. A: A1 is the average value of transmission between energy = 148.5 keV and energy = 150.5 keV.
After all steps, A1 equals 67.9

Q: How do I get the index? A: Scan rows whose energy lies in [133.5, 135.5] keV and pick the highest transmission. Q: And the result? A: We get 66.2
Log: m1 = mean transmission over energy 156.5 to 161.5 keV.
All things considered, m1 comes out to 56.8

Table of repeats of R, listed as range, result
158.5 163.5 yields 57.3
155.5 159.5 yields 60.1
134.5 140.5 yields 66.6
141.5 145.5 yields 67.7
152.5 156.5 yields 65.8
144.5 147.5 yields 69.9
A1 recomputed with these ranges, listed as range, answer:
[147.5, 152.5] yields 68.4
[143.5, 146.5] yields 67.4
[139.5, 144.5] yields 65.5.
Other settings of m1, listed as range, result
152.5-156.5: 62.5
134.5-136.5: 66.2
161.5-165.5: 54.1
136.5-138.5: 66.1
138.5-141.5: 65.3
